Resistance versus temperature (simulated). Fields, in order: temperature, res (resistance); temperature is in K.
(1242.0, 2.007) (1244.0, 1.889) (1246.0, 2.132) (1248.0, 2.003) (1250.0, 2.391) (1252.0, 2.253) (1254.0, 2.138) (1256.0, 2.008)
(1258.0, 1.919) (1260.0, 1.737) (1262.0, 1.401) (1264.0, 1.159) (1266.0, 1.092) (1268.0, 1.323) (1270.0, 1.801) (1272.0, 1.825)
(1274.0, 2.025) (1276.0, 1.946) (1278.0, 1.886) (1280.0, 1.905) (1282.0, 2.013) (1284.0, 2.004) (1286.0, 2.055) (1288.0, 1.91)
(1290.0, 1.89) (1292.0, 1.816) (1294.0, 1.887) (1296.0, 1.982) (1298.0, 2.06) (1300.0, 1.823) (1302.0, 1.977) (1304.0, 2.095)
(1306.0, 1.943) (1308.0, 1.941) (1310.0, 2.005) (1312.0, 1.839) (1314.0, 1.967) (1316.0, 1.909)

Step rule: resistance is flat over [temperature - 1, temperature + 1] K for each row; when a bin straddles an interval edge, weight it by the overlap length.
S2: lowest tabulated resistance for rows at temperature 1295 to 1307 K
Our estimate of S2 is 1.823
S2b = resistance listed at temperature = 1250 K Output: 2.391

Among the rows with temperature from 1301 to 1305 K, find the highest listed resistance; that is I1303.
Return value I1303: 2.095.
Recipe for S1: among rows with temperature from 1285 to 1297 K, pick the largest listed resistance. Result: 2.055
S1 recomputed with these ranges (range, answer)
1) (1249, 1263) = 2.391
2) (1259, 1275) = 2.025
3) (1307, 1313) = 2.005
